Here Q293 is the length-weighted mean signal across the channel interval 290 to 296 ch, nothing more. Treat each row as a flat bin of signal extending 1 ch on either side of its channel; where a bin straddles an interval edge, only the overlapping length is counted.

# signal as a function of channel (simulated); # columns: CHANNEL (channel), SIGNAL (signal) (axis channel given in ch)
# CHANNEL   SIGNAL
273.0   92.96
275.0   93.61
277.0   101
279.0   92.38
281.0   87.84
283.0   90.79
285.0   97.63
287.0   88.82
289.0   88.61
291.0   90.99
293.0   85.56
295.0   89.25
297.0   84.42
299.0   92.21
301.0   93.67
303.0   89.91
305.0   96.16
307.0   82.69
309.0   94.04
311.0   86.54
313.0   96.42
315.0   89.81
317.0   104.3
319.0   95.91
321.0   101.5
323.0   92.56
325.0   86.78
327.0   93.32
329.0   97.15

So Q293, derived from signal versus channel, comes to 88.6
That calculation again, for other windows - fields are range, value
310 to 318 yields 94.3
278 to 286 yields 92.2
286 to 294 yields 88.5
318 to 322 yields 98.7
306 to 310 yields 88.4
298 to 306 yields 93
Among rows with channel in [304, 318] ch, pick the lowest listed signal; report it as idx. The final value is 82.69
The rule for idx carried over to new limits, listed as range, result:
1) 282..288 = 88.82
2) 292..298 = 84.42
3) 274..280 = 92.38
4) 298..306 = 89.91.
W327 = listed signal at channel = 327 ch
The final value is 93.32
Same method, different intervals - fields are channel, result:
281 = 87.84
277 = 101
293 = 85.56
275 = 93.61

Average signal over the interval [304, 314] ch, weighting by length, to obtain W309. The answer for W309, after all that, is 91.2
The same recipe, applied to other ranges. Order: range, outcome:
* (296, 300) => 88.3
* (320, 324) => 97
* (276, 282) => 93.7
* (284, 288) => 93.2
